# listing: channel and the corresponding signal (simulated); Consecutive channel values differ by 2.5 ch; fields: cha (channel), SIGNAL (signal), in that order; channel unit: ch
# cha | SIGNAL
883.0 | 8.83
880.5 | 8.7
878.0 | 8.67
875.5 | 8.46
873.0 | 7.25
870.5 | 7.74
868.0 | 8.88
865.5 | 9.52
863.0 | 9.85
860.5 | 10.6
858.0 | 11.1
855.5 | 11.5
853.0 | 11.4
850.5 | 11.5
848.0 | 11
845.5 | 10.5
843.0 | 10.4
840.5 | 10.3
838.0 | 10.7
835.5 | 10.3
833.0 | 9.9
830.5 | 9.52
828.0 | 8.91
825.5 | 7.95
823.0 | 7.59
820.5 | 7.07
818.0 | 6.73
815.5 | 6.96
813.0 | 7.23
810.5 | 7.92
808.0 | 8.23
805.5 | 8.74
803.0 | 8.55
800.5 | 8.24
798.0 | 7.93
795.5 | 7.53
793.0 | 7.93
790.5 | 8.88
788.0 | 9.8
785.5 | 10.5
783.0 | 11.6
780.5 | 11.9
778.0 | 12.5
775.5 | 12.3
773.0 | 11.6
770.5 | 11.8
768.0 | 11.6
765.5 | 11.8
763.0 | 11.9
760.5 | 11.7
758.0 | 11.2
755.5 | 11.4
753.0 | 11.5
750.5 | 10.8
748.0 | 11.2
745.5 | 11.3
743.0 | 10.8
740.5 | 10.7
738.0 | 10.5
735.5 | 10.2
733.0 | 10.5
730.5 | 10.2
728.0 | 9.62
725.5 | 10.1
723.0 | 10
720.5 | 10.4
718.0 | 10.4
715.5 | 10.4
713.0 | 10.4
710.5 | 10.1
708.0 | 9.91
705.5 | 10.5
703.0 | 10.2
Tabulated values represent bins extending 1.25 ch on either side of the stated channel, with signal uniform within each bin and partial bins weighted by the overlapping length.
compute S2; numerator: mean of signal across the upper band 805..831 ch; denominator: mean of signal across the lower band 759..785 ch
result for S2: 0.66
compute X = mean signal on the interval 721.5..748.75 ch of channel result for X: 10.5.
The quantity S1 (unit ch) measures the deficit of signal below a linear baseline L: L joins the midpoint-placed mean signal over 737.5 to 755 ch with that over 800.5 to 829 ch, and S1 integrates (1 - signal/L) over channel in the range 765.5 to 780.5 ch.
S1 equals -3.36 ch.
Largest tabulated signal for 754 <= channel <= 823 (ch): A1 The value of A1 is 12.5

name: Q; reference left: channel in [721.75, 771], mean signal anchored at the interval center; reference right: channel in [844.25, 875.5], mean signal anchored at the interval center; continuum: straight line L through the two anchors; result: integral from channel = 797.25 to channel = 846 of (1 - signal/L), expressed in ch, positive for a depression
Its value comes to 7.8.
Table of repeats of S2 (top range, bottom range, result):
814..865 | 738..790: 0.85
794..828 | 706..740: 0.76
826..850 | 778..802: 1.07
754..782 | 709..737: 1.15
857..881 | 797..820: 1.16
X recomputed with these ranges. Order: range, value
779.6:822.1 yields 8.54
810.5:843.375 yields 8.66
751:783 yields 11.7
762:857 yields 9.75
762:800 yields 10.6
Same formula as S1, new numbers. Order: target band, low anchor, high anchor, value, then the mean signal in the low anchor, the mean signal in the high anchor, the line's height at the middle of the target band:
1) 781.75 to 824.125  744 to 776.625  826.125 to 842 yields 9.1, 11.5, 9.87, 10.6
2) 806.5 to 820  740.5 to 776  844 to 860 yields 4.6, 11.4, 11.1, 11.3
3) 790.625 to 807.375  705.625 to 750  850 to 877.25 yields 3.1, 10.4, 9.73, 10.1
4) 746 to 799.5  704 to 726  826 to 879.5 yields -3.9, 10.2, 9.87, 10.1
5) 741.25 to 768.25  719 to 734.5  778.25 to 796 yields -3.5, 10.1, 9.98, 10.1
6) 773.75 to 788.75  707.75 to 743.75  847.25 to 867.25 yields -1.4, 10.3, 10.8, 10.5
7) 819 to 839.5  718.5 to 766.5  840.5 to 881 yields 2.3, 10.8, 9.85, 10.1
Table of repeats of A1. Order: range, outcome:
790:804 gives 8.88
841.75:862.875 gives 11.5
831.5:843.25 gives 10.7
